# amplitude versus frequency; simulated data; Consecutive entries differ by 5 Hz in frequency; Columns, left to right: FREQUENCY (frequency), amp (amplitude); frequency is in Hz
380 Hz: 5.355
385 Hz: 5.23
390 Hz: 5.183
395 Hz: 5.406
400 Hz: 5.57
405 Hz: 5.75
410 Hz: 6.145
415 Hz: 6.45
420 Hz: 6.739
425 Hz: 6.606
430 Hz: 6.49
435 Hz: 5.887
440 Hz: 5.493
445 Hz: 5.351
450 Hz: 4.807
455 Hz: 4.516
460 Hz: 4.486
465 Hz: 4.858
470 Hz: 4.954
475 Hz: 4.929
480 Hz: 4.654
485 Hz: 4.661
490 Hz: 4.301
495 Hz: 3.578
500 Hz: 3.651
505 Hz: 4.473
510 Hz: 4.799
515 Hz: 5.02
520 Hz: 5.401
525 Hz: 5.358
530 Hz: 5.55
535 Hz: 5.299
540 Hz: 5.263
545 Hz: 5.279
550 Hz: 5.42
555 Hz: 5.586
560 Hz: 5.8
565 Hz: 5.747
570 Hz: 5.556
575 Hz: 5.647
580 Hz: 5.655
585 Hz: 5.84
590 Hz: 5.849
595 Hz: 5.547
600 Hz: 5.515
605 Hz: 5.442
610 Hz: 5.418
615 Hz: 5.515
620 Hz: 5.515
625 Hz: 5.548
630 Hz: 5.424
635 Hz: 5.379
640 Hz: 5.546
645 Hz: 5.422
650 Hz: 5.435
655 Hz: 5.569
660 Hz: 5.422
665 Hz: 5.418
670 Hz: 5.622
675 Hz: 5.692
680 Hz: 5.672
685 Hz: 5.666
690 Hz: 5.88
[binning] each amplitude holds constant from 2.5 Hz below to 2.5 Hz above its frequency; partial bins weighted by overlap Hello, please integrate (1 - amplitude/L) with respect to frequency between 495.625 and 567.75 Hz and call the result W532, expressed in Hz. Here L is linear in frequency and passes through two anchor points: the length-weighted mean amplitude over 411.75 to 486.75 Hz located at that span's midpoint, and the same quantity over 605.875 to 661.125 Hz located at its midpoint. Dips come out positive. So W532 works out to 3.8 Hz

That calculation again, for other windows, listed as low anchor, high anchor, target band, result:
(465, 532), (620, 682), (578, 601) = -2.2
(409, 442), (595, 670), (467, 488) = 4.4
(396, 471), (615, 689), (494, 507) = 3.9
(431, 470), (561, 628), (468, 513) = 6.8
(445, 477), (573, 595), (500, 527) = 1.7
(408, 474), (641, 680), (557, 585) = -0.7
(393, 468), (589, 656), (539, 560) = 0.4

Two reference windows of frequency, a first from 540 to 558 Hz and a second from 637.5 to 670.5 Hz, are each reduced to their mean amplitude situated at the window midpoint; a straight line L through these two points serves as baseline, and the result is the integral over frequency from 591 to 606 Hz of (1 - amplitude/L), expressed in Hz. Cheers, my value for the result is -0.3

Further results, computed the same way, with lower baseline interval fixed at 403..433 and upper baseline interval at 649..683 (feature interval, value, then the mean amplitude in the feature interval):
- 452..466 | 3.66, 4.6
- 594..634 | 1.68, 5.48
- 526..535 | 0.82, 5.45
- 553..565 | 0.40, 5.71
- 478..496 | 5.25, 4.35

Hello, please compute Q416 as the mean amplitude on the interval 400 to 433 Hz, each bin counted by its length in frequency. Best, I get 6.3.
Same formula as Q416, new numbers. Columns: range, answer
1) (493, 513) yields 4.16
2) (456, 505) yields 4.46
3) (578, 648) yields 5.54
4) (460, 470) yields 4.79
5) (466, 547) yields 4.82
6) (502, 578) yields 5.34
